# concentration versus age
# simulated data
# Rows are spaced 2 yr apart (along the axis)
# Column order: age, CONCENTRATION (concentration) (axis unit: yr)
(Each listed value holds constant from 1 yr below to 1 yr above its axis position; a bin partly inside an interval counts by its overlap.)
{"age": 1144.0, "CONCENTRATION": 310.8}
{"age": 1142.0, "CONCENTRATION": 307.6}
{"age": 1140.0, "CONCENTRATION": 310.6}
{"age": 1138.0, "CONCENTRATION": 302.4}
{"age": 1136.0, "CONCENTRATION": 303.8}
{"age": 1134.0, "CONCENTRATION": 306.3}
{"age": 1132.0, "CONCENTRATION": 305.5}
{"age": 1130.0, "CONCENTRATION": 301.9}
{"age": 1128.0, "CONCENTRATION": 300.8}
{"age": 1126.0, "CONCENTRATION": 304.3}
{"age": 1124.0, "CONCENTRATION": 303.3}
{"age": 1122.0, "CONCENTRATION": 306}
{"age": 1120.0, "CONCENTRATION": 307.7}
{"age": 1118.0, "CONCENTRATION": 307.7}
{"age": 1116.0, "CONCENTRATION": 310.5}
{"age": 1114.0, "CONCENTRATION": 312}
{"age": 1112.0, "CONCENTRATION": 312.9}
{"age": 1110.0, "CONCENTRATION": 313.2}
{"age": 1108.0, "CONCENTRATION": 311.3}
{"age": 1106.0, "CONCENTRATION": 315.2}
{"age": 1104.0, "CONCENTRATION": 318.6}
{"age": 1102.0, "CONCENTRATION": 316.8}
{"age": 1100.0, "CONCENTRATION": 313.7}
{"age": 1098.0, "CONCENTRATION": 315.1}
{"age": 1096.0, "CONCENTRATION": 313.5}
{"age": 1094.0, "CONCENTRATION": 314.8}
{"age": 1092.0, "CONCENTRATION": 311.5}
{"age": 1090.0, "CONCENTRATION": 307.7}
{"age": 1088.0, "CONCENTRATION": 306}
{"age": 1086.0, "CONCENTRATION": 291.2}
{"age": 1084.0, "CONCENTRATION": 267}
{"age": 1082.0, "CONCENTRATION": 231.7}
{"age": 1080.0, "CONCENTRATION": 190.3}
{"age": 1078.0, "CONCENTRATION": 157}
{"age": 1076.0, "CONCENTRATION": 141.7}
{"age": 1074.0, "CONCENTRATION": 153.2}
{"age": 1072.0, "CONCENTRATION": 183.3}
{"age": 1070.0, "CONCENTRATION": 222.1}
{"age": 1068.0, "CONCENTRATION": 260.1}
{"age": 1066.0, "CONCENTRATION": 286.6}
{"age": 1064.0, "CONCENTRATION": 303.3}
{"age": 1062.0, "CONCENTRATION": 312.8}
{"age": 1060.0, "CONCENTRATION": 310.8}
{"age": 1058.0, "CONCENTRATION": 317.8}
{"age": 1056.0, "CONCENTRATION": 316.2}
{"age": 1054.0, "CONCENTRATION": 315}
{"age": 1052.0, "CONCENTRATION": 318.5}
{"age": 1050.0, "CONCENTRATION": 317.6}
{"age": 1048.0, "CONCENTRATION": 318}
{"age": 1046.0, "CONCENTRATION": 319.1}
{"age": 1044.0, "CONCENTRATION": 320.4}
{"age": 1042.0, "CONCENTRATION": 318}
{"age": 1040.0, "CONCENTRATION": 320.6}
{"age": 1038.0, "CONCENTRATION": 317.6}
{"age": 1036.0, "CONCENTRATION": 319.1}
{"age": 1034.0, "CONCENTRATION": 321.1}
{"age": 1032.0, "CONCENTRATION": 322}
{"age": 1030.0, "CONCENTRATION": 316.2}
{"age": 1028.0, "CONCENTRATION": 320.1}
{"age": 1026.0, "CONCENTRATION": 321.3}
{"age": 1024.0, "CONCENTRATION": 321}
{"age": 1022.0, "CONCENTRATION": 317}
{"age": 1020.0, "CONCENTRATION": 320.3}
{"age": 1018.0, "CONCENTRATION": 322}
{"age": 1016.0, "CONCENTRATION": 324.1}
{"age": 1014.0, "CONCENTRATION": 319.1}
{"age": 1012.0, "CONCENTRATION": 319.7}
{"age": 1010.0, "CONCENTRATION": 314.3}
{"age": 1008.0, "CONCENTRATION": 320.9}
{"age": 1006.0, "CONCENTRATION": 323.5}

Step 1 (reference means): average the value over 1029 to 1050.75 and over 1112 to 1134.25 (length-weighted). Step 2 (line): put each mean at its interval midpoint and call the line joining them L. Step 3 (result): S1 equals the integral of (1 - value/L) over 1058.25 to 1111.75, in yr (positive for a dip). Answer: 6.7 yr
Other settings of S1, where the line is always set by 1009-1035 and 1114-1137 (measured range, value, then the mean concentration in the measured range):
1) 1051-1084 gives 6.5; 252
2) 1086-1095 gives 0.1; 308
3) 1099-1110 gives -0.2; 315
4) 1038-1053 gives -0.1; 319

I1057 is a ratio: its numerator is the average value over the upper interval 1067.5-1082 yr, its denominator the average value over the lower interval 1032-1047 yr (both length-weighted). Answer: 0.59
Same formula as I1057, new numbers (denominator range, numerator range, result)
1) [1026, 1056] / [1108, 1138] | 0.96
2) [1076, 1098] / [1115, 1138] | 1.15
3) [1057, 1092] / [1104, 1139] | 1.22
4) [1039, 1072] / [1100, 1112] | 1.05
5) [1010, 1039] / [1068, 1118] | 0.85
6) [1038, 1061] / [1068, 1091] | 0.71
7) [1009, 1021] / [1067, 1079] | 0.58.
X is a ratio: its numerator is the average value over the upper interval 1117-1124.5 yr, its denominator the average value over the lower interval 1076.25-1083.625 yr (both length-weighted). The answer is 1.6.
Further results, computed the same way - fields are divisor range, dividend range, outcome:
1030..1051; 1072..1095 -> 0.75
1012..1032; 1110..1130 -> 0.96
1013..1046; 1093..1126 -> 0.97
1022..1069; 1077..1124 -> 0.94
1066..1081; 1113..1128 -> 1.59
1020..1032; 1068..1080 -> 0.56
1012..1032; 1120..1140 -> 0.95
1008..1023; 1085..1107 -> 0.97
